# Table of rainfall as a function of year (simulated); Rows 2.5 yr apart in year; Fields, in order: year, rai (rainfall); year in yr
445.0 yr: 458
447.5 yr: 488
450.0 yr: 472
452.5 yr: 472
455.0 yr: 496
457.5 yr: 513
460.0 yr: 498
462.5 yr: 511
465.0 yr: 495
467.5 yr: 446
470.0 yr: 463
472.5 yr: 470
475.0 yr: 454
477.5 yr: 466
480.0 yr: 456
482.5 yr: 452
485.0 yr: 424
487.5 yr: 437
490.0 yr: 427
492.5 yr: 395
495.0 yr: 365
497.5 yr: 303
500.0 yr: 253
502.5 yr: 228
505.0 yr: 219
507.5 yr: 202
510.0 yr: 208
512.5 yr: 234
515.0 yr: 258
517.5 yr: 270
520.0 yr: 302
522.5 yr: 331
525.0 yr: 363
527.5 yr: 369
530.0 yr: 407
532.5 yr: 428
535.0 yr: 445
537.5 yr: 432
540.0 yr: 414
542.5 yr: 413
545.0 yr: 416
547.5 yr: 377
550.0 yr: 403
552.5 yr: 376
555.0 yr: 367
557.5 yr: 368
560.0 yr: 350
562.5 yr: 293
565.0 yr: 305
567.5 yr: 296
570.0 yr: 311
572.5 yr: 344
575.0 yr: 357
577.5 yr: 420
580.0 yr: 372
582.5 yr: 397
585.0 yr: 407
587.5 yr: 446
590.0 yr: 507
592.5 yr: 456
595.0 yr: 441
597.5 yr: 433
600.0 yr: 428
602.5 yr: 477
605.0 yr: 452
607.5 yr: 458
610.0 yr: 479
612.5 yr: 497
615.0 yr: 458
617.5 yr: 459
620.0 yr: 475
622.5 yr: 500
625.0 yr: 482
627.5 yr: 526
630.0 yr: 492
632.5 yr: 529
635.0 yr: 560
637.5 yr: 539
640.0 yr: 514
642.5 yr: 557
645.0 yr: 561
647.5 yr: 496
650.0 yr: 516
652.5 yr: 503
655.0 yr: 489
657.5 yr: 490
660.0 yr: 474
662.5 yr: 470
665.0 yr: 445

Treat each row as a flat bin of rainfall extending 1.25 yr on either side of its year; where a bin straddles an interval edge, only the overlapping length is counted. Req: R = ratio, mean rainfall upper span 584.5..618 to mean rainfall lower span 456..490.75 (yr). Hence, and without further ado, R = 1.0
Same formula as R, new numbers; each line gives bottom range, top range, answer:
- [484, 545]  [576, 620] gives 1.31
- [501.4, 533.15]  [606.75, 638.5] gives 1.70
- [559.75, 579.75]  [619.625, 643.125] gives 1.54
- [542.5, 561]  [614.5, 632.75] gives 1.28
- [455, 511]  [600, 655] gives 1.26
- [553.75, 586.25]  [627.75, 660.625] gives 1.47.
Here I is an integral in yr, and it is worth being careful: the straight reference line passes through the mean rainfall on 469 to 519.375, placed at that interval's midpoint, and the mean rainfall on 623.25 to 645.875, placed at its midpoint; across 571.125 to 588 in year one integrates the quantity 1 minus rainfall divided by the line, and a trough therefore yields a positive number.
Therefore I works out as 2.54 yr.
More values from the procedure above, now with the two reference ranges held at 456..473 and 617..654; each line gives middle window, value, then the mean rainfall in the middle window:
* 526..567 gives 9.54 yr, 383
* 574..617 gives 5.68 yr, 441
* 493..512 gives 9.01 yr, 259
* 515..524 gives 3.61 yr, 297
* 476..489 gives 1.12 yr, 447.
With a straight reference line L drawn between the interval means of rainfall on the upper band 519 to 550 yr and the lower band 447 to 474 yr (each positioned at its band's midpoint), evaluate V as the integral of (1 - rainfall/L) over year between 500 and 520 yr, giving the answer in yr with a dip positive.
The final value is 8.8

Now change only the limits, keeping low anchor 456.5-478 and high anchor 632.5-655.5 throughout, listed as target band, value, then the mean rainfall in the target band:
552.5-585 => 10.0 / 352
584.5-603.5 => 2.3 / 451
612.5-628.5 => 1.1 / 484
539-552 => 2.5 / 403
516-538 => 5.7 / 369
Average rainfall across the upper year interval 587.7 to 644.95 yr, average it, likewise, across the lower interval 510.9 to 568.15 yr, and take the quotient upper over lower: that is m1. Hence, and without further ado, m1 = 1.4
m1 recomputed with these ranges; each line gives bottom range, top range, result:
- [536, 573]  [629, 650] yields 1.45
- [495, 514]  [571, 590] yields 1.63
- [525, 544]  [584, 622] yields 1.11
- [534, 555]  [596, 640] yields 1.19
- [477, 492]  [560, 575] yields 0.72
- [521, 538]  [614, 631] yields 1.23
